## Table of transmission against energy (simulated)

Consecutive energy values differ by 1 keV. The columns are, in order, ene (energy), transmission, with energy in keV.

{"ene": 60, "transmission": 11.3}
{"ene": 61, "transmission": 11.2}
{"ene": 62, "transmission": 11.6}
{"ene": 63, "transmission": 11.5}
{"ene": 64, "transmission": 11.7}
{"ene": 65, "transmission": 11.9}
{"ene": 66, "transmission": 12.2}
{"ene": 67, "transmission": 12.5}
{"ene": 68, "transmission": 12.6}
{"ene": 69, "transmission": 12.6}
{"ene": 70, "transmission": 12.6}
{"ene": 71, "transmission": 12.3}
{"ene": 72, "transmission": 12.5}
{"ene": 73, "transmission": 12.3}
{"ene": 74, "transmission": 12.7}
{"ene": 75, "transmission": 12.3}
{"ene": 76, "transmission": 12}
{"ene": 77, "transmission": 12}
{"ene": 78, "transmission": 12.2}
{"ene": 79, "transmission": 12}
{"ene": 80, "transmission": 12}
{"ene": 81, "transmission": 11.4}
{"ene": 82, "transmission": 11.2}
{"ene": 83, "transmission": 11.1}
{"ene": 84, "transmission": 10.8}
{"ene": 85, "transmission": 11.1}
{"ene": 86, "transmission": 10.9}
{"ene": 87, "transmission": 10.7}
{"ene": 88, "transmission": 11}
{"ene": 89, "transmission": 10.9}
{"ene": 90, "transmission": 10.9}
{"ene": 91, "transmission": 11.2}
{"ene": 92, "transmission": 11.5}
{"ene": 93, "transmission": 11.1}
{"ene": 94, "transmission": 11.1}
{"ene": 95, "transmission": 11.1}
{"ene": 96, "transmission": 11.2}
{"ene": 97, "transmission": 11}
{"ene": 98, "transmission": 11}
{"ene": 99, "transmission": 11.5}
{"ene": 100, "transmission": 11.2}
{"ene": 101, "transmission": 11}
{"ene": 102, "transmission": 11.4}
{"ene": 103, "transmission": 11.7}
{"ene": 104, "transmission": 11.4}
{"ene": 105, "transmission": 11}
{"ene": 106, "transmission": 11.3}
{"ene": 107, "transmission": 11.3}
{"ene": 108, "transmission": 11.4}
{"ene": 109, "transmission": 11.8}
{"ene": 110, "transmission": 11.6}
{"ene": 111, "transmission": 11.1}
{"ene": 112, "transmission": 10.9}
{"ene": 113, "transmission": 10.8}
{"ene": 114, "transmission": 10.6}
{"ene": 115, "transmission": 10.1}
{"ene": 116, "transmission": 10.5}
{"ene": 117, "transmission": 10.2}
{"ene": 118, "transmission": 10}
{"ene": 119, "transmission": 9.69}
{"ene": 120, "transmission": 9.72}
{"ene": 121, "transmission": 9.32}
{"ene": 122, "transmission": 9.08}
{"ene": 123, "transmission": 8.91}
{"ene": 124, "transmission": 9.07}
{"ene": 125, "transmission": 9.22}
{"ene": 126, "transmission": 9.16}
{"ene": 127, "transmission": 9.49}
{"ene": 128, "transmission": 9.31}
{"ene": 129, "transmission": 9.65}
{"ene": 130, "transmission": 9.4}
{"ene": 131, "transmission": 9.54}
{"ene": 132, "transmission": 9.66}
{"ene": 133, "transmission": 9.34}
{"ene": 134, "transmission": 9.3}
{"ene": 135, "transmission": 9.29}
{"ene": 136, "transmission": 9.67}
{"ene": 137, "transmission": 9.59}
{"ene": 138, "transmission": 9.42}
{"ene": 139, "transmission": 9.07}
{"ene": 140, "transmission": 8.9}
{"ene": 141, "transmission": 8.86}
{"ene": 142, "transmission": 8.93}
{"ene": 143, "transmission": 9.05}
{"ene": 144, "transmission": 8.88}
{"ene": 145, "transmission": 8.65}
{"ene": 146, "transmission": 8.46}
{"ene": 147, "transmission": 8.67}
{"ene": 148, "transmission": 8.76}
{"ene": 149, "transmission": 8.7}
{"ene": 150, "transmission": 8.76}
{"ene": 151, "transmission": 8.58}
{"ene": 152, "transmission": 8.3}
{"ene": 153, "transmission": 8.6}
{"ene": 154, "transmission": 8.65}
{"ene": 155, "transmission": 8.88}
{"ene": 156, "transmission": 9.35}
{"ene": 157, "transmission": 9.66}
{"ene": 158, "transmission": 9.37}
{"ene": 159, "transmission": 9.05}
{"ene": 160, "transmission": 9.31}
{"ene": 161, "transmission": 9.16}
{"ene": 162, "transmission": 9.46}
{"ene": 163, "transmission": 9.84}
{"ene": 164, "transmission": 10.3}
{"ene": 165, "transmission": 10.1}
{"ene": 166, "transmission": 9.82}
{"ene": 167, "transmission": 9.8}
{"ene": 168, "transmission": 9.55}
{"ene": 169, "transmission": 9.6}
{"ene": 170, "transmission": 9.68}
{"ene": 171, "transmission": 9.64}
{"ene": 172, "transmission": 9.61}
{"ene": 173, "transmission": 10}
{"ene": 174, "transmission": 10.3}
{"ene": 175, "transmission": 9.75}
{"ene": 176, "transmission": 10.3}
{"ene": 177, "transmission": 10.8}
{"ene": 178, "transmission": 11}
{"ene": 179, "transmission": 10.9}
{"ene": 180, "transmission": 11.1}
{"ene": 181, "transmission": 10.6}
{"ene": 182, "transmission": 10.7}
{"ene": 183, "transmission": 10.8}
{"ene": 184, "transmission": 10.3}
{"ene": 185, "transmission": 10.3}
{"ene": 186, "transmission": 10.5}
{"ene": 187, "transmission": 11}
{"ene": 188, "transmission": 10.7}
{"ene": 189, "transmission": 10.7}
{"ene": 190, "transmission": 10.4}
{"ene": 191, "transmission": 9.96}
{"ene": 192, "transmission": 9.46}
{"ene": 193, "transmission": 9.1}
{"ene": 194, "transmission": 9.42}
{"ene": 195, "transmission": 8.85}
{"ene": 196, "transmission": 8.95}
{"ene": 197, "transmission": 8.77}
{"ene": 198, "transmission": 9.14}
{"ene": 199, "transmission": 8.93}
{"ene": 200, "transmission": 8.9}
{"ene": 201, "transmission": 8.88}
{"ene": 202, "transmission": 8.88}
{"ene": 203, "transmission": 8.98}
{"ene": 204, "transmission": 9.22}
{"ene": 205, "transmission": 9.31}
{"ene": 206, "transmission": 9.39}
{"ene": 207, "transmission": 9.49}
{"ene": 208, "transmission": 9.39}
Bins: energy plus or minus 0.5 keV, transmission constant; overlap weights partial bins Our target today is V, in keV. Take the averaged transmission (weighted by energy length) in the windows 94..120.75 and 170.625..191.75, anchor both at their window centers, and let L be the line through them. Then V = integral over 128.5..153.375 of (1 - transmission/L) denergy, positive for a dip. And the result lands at 3.9 keV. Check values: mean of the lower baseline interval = 10.9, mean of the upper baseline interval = 10.4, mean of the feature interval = 9.04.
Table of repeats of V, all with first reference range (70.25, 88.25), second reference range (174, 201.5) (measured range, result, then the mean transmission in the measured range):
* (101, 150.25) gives 5.3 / 9.83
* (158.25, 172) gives 1.0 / 9.63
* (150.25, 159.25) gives 1.4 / 8.93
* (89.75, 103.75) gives 0.3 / 11.2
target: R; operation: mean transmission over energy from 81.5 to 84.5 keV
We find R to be 11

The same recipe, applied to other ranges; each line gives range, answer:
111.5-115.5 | 10.6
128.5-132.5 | 9.56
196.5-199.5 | 8.95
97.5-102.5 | 11.2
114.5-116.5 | 10.3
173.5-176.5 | 10.1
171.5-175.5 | 9.91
